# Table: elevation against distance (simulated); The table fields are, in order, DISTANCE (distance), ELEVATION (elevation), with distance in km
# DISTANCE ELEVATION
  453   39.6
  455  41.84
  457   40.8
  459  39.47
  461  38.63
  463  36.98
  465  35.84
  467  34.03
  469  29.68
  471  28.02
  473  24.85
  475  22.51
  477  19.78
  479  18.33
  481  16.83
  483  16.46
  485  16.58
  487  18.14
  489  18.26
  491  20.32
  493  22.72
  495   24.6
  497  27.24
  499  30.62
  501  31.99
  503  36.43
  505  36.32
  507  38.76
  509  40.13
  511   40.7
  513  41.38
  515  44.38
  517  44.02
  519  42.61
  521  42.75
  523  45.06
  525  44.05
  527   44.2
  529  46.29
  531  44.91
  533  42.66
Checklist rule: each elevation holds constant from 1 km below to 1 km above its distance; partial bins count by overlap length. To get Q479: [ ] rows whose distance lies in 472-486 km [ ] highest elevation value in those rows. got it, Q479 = 24.85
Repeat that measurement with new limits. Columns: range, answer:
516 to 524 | 45.06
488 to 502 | 31.99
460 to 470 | 38.63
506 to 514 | 41.38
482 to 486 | 16.58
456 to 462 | 40.8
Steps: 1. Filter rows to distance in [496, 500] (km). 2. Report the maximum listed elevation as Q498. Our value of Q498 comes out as 30.62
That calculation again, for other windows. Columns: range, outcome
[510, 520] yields 44.38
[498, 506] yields 36.43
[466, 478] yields 34.03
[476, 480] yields 19.78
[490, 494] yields 22.72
